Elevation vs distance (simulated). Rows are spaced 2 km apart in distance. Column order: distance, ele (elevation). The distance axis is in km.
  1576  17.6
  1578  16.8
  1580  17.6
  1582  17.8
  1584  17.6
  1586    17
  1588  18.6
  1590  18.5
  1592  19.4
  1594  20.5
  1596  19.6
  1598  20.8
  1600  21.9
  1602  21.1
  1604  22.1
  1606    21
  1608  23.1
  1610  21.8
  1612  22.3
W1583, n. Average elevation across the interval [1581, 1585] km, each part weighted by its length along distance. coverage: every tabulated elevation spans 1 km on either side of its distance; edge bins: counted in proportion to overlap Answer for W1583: 17.7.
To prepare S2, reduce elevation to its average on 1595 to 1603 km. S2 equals 20.9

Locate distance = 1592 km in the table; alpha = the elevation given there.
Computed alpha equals 19.4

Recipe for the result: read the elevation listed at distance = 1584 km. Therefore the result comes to 17.6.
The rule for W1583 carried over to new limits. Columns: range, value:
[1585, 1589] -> 17.8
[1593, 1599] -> 20.3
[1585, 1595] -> 18.8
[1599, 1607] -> 21.5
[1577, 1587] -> 17.4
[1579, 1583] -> 17.7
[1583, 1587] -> 17.3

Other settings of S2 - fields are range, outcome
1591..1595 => 19.9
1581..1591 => 17.9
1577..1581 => 17.2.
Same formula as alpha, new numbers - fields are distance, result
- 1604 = 22.1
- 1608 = 23.1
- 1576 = 17.6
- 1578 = 16.8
